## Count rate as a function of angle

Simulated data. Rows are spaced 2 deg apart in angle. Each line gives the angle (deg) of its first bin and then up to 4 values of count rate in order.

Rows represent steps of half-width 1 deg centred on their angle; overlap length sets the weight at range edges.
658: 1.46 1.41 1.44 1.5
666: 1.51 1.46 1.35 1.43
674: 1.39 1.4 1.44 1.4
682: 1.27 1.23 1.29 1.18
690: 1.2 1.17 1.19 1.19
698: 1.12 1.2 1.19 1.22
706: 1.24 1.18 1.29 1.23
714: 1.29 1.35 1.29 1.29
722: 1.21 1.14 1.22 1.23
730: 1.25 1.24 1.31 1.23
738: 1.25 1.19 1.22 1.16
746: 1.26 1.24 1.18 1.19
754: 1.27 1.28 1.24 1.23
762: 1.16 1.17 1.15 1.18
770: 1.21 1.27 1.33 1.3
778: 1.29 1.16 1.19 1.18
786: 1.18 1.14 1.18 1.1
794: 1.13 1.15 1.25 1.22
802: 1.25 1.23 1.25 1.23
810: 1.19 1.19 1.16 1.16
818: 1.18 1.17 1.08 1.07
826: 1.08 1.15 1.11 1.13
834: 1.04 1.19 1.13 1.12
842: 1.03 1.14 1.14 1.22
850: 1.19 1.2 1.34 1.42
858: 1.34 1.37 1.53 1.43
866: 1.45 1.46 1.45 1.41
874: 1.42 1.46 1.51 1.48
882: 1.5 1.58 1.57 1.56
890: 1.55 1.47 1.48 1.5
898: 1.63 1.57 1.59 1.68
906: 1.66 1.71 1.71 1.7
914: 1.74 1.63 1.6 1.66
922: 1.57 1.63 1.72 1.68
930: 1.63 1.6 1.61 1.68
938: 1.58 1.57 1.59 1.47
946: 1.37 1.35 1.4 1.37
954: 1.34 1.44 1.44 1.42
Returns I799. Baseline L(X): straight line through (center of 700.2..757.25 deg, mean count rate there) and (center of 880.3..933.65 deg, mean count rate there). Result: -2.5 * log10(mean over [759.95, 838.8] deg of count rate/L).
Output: 0.173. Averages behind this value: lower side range 1.24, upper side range 1.61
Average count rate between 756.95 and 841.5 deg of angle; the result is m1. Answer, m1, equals 1.18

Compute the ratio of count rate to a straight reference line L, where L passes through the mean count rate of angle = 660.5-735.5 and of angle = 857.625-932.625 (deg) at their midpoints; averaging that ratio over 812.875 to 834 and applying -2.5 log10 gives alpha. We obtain 0.28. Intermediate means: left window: 1.29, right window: 1.56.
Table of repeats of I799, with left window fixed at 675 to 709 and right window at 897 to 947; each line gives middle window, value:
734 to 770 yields 0.11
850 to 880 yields 0.09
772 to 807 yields 0.16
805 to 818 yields 0.20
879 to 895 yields 0.03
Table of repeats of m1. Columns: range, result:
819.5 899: 1.33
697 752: 1.23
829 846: 1.11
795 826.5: 1.18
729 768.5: 1.22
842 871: 1.32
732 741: 1.24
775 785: 1.22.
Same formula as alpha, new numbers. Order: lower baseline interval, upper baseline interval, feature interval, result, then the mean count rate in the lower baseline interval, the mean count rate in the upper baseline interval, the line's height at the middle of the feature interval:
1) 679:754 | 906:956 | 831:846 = 0.27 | 1.23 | 1.58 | 1.43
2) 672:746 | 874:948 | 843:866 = 0.14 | 1.25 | 1.58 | 1.49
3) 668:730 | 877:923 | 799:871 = 0.21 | 1.26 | 1.59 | 1.49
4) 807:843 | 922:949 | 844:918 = -0.10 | 1.13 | 1.58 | 1.36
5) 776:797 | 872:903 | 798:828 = 0.08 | 1.18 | 1.52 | 1.27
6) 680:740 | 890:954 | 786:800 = 0.18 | 1.23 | 1.58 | 1.37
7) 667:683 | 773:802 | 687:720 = 0.10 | 1.39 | 1.2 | 1.34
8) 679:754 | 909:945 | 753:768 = 0.09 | 1.23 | 1.63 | 1.31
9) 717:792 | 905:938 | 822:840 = 0.27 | 1.22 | 1.66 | 1.42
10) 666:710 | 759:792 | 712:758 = 0.00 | 1.28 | 1.2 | 1.24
